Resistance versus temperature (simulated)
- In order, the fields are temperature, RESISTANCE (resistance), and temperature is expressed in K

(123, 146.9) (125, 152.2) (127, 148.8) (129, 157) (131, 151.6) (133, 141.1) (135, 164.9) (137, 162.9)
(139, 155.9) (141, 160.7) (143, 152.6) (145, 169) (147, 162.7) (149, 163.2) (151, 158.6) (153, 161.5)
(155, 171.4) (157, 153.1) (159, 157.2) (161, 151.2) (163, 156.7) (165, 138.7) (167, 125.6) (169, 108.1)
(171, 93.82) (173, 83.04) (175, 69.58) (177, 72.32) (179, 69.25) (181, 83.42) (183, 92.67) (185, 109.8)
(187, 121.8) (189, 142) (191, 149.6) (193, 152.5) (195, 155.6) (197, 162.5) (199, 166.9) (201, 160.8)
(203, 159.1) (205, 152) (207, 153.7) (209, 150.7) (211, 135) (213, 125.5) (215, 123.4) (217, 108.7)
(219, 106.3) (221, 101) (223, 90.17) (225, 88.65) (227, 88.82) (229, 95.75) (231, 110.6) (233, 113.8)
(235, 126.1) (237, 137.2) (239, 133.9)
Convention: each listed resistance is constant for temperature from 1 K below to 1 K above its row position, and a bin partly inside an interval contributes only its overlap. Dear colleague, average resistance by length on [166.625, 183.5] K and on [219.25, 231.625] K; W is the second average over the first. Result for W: 1.1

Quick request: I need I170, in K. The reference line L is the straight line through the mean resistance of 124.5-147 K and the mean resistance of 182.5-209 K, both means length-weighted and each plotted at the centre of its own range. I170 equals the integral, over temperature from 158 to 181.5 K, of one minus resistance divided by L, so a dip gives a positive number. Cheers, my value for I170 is 6.4 K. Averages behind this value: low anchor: 156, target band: 110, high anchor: 146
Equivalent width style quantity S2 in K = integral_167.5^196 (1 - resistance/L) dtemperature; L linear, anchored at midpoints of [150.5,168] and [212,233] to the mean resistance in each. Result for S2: 5.5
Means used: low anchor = 152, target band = 108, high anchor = 104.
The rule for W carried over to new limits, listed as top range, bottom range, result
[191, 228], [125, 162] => 0.84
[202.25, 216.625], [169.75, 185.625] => 1.68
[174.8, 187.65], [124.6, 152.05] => 0.56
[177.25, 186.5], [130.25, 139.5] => 0.57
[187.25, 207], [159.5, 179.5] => 1.42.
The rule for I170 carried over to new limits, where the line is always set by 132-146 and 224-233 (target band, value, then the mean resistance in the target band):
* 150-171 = -0.2 K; 146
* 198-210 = -4.5 K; 157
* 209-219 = -1.5 K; 124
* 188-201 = -3.7 K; 155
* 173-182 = 3.9 K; 74.7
